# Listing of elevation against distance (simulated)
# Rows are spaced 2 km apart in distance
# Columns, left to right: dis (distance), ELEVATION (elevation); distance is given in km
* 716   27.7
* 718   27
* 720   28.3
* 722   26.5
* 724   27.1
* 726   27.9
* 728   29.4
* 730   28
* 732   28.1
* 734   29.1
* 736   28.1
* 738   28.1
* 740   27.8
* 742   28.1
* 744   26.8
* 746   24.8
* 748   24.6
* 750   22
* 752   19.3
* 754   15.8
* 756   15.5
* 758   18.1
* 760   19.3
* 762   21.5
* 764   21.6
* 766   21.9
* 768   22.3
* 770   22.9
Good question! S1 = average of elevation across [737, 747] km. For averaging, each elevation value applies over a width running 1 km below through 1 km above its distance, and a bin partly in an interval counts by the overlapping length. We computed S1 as 27.1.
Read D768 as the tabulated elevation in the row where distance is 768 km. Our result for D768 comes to 22.3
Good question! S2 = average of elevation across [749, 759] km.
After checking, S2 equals 18.1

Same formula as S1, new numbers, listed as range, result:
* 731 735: 28.6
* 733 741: 28.3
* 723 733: 28.1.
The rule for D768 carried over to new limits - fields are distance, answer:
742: 28.1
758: 18.1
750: 22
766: 21.9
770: 22.9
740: 27.8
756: 15.5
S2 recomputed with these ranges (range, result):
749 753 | 20.6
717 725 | 27.2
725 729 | 28.6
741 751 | 25.3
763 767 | 21.8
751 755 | 17.6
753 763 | 18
